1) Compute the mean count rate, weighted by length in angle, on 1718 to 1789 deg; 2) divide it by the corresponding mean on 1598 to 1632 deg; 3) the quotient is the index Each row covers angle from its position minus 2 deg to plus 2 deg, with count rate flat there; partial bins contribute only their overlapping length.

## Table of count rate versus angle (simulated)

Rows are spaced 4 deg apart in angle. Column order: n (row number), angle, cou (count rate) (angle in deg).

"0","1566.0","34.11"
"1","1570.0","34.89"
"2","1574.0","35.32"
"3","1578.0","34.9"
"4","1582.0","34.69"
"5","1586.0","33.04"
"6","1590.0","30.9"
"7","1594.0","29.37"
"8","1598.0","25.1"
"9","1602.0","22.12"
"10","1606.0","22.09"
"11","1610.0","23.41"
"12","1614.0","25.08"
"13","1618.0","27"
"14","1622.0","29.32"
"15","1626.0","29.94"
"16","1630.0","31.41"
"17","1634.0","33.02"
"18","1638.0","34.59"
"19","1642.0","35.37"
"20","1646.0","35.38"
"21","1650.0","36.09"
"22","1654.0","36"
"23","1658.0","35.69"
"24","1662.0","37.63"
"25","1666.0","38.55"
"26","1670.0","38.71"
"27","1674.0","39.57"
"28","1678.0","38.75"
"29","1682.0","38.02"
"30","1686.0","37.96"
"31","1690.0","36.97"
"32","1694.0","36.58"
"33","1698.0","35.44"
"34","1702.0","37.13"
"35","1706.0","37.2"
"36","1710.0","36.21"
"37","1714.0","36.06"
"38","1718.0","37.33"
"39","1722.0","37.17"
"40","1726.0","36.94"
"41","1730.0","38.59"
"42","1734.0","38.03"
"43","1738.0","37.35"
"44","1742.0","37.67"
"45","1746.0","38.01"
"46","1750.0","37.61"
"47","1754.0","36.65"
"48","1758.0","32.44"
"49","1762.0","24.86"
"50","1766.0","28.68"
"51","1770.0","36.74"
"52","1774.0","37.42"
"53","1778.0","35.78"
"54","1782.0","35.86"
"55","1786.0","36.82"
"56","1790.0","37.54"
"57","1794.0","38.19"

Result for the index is 1.36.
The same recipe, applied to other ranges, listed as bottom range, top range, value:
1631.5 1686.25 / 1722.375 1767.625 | 0.96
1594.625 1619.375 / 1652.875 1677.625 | 1.55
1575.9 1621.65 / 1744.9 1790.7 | 1.24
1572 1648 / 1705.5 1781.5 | 1.19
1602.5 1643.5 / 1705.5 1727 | 1.28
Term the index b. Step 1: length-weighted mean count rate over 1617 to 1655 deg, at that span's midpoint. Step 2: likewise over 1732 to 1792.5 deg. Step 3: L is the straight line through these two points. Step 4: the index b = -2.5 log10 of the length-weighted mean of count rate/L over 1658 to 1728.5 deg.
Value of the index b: -0.10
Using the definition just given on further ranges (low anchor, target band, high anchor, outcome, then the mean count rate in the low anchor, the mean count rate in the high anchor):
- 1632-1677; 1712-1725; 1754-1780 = -0.07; 36.5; 33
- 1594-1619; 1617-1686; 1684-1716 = -0.16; 24.4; 36.7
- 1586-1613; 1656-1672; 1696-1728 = -0.17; 26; 36.7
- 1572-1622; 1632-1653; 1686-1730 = -0.10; 28.6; 36.8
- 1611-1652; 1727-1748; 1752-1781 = -0.15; 31.5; 33.3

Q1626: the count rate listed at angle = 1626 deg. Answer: 29.94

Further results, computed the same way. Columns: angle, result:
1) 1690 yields 36.97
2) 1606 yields 22.09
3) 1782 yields 35.86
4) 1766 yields 28.68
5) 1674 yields 39.57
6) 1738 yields 37.35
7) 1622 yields 29.32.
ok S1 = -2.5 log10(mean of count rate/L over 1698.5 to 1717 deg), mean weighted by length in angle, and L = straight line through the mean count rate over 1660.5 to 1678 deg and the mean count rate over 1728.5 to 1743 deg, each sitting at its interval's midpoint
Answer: 0.05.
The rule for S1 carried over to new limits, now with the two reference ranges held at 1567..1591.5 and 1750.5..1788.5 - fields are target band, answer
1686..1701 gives -0.078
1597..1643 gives 0.208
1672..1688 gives -0.135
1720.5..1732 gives -0.106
